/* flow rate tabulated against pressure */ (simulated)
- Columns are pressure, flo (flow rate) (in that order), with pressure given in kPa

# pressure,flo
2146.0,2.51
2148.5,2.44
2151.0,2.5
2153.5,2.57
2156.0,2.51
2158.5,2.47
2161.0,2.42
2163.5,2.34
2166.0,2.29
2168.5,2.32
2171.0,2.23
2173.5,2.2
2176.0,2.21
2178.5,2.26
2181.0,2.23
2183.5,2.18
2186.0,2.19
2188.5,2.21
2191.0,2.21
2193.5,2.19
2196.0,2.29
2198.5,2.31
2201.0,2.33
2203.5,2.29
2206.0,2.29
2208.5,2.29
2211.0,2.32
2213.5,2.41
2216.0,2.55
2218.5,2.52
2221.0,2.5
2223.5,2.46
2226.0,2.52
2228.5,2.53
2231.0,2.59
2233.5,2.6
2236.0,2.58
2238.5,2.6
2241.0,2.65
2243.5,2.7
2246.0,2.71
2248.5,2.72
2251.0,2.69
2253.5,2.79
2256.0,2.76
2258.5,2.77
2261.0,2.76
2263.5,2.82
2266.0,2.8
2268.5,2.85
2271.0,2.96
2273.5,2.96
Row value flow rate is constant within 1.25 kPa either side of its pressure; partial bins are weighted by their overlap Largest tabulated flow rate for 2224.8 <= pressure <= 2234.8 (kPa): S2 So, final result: 2.6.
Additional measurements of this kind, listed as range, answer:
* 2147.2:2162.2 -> 2.57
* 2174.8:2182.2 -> 2.26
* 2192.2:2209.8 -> 2.33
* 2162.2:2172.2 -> 2.34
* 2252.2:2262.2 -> 2.79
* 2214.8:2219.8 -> 2.55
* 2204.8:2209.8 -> 2.29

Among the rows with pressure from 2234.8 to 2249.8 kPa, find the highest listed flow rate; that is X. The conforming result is 2.72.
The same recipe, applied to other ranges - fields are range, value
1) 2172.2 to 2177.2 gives 2.21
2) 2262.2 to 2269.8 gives 2.85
